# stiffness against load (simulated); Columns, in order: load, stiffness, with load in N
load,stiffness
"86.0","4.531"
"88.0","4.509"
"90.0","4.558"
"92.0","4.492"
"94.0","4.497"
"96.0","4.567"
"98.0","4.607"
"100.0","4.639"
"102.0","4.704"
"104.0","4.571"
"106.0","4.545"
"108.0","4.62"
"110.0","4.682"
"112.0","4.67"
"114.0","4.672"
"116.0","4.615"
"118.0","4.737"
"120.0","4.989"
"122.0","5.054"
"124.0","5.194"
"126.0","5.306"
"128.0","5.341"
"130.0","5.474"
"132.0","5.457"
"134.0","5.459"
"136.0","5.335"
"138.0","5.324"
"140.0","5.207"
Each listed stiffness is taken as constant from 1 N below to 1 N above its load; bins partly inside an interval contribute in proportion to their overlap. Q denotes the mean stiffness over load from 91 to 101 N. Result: 4.56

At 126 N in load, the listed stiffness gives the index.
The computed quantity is 5.306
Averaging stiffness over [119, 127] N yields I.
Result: 5.14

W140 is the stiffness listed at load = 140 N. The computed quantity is 5.207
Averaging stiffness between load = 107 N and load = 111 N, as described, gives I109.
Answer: 4.65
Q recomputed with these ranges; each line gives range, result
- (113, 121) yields 4.75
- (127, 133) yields 5.42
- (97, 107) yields 4.61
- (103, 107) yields 4.56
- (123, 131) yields 5.33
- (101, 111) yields 4.62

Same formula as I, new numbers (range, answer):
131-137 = 5.42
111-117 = 4.65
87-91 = 4.53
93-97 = 4.53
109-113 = 4.68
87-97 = 4.52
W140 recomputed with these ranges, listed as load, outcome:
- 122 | 5.054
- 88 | 4.509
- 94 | 4.497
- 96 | 4.567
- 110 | 4.682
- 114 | 4.672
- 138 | 5.324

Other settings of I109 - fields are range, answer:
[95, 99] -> 4.59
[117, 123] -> 4.93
